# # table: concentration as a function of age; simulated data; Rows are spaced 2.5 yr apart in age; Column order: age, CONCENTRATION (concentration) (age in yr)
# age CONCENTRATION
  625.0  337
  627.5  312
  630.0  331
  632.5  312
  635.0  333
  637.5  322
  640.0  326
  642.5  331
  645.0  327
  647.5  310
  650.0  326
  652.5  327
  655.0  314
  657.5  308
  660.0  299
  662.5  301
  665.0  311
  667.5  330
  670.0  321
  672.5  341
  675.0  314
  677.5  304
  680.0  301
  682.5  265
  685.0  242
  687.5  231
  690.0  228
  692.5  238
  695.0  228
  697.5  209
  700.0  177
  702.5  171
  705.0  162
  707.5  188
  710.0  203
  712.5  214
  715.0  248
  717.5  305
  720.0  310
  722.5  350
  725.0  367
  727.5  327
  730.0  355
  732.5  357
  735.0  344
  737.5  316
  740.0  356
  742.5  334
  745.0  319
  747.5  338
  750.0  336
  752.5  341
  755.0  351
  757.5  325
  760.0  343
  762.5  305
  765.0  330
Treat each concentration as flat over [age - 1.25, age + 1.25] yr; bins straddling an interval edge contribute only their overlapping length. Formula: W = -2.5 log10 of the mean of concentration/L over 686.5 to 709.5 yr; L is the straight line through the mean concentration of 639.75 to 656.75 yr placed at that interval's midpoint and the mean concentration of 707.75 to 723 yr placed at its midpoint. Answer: 0.34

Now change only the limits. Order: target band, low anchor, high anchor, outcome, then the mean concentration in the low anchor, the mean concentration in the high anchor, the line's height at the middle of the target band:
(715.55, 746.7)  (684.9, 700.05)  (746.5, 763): -0.146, 224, 335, 293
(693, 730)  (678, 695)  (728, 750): 0.182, 252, 339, 293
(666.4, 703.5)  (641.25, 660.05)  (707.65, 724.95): 0.140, 319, 273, 295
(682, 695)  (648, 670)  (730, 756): 0.332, 315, 340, 324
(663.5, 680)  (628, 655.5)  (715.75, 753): 0.030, 323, 336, 327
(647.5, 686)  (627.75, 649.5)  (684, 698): -0.130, 324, 230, 273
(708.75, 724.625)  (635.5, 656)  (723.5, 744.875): 0.221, 323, 343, 339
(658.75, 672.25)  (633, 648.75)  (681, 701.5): -0.141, 324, 227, 277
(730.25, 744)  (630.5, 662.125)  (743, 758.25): -0.028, 319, 335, 333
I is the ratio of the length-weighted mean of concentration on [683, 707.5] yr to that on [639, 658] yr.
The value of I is 0.65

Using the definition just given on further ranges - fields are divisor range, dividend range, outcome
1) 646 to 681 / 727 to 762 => 1.07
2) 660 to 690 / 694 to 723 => 0.77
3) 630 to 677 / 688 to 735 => 0.81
